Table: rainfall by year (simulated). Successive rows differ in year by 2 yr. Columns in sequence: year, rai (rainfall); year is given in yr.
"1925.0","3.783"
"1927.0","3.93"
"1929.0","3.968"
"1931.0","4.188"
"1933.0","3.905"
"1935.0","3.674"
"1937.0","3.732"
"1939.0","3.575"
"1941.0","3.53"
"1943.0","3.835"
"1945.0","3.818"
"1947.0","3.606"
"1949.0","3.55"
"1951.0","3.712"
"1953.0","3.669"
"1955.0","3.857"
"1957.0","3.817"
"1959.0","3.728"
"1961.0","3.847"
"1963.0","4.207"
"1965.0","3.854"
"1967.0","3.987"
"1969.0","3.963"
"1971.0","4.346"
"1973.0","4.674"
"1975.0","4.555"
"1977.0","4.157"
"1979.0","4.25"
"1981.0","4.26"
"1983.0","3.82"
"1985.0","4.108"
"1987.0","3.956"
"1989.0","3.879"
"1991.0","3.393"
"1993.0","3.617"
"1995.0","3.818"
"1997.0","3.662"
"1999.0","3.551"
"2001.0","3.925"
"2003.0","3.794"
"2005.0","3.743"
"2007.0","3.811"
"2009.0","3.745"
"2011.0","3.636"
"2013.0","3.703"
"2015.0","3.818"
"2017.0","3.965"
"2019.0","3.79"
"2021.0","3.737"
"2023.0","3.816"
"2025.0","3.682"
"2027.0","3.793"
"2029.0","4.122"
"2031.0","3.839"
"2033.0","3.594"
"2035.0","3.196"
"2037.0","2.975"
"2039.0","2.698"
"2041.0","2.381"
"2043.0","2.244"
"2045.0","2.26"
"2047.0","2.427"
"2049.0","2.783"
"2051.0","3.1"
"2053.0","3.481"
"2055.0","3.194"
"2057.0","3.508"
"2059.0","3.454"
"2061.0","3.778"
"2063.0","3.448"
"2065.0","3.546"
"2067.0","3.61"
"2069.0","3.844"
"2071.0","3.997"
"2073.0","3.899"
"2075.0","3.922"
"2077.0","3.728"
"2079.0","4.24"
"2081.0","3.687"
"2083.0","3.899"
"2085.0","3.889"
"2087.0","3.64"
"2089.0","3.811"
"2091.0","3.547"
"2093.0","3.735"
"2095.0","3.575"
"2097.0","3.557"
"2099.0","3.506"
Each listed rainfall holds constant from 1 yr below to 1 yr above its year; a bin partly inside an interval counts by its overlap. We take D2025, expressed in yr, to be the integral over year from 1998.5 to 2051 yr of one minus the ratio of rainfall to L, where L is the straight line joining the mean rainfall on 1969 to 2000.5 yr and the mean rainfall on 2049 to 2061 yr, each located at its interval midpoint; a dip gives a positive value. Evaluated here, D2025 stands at 3.2 yr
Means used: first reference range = 4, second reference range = 3.34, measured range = 3.42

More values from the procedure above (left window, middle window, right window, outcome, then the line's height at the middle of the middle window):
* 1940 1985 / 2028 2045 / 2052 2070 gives 2.7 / 3.64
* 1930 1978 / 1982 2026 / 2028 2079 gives -1.8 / 3.62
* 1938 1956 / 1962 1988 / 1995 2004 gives -3.1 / 3.71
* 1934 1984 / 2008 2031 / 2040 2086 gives -1.2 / 3.62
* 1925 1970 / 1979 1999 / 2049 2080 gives -0.5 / 3.75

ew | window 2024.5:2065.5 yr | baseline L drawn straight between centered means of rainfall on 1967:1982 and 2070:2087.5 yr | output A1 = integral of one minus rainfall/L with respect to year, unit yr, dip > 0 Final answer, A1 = 8.3 yr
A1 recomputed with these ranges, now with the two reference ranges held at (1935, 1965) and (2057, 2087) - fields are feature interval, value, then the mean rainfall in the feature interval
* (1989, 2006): 0.3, 3.7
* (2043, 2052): 2.8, 2.6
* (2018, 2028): 0.0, 3.76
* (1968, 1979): -1.7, 4.33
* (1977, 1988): -1.0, 4.09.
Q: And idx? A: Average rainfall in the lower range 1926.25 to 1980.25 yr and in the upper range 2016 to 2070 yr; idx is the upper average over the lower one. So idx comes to 0.85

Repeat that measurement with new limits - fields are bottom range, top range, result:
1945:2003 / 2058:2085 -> 0.96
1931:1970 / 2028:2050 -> 0.78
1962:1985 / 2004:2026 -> 0.90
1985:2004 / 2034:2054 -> 0.73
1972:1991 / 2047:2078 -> 0.85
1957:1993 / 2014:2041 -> 0.88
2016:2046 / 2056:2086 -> 1.13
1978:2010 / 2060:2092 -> 0.99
